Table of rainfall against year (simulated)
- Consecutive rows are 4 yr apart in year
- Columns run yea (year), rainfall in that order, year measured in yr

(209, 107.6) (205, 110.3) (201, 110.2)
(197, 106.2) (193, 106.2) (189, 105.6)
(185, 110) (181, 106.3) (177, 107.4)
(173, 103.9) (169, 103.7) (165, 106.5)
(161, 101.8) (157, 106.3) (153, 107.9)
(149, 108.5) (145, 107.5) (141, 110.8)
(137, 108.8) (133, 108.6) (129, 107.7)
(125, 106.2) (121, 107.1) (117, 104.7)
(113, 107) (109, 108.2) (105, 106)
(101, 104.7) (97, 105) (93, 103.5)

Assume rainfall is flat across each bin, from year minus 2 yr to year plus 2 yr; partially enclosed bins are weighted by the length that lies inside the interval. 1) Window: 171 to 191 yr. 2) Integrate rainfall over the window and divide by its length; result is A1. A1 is 107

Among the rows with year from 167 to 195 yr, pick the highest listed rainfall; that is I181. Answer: 110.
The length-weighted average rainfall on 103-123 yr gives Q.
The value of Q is 107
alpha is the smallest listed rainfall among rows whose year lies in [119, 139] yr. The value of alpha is 106.2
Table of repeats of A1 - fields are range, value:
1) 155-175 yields 104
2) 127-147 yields 109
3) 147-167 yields 106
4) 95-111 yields 106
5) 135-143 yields 110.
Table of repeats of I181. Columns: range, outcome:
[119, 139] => 108.8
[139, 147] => 110.8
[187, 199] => 106.2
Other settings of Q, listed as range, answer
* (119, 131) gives 107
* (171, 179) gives 106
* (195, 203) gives 108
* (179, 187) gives 108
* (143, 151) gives 108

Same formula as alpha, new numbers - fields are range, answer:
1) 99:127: 104.7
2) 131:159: 106.3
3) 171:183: 103.9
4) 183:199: 105.6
